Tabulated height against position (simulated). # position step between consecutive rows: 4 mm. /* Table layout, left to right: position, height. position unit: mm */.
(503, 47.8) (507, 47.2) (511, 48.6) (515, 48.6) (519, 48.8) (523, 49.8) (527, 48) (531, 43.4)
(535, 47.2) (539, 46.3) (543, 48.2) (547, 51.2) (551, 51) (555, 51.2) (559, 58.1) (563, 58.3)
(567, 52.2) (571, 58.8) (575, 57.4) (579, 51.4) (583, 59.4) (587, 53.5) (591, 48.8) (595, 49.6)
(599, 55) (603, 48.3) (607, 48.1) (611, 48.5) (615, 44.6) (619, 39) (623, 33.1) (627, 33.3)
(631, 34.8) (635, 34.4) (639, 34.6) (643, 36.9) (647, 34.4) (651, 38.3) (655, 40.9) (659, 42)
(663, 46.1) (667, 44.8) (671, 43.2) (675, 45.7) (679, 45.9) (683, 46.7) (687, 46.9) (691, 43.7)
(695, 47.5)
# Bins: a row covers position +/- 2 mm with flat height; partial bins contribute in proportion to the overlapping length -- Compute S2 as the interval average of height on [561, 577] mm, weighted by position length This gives 56.7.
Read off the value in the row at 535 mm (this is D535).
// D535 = 47.2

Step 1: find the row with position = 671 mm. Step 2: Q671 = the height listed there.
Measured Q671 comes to 43.2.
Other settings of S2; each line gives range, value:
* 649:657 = 39.6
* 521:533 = 47.1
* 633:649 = 35.1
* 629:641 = 34.6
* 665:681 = 44.9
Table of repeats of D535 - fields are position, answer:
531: 43.4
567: 52.2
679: 45.9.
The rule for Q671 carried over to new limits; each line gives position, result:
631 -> 34.8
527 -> 48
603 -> 48.3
